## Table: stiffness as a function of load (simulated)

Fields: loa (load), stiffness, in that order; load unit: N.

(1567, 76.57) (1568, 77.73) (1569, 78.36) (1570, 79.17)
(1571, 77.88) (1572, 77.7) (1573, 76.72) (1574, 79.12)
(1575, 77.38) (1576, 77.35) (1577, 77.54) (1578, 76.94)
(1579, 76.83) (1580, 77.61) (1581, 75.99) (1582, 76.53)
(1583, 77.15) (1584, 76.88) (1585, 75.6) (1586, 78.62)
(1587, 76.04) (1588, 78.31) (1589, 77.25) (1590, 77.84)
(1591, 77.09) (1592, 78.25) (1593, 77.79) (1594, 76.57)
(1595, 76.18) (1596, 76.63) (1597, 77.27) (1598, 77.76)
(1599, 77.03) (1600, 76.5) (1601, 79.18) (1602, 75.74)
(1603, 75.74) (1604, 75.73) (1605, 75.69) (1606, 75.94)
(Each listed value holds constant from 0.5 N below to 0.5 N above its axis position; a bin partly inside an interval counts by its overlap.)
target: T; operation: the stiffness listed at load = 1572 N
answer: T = 77.7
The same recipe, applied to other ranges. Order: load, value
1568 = 77.73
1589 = 77.25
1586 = 78.62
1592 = 78.25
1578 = 76.94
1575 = 77.38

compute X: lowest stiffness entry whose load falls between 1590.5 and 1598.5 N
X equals 76.18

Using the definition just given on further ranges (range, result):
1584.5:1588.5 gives 75.6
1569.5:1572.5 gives 77.7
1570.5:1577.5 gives 76.72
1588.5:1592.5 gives 77.09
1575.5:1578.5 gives 76.94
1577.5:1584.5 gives 75.99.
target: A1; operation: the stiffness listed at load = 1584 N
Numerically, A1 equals 76.88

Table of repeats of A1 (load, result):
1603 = 75.74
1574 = 79.12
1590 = 77.84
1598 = 77.76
